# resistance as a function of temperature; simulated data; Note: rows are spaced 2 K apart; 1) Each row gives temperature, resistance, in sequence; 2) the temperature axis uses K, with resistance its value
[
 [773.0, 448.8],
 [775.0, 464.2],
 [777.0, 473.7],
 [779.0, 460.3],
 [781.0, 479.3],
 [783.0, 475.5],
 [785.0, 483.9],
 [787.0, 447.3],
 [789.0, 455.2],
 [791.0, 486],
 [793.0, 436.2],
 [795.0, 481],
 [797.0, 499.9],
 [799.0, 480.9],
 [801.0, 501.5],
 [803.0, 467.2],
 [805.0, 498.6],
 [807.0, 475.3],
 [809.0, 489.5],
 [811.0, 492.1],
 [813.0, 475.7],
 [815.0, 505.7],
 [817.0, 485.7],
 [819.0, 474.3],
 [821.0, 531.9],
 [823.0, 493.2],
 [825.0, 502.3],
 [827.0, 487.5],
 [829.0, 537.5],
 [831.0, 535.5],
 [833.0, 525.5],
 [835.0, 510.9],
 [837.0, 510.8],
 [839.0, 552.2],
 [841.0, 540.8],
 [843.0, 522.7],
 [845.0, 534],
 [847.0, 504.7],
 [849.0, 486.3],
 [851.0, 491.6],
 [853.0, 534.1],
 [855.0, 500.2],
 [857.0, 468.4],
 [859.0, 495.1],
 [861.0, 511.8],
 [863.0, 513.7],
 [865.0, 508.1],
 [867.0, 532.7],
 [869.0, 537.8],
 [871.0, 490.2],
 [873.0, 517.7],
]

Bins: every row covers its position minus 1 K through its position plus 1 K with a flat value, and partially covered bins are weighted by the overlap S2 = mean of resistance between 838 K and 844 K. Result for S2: 539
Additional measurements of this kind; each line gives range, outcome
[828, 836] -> 527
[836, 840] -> 532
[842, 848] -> 520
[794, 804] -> 486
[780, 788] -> 472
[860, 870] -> 521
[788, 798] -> 472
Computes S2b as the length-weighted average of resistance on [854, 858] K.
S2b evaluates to 484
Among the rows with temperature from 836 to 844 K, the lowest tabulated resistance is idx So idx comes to 510.8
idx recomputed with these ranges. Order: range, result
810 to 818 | 475.7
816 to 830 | 474.3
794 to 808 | 467.2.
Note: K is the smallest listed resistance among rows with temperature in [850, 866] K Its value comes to 468.4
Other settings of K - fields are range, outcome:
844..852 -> 486.3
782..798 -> 436.2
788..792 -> 455.2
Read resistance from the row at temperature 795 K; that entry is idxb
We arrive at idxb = 481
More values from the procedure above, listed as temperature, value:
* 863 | 513.7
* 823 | 493.2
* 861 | 511.8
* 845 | 534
